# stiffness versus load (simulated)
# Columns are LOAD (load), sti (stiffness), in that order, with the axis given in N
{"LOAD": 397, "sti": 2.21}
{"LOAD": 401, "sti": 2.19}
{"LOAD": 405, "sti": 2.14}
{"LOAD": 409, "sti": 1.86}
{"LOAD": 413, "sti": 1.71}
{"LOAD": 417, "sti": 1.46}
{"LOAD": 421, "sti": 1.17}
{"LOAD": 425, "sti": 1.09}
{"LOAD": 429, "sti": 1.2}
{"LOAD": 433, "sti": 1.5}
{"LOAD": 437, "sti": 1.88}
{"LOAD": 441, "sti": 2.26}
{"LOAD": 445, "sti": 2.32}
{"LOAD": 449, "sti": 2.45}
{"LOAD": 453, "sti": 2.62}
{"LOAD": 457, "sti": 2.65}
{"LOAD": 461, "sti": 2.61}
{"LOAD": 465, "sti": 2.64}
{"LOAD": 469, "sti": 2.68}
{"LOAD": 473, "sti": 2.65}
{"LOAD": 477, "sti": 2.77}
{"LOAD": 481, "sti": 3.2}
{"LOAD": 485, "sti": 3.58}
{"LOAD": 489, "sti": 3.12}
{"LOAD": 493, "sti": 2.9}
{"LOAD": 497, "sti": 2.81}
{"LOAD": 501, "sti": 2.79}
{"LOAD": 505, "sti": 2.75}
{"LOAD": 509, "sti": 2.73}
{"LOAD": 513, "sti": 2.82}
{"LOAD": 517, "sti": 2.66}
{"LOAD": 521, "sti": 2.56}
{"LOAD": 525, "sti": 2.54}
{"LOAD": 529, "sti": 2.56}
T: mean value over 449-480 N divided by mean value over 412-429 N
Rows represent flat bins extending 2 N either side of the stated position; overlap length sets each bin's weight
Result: 2.0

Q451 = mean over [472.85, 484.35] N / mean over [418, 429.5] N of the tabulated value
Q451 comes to 2.55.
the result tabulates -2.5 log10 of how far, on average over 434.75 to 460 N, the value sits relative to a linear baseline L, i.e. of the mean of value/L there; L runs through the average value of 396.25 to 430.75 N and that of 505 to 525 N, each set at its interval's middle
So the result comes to -0.180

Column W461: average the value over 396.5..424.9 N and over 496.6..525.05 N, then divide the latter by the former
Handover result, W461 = 1.55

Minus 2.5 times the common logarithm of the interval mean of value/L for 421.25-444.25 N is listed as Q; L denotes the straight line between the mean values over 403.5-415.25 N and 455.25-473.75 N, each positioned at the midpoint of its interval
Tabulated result 0.36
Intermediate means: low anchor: 1.88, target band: 1.59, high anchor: 2.65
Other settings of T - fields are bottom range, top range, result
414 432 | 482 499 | 2.44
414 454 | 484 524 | 1.61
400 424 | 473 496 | 1.79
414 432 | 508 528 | 2.09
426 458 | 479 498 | 1.52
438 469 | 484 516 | 1.16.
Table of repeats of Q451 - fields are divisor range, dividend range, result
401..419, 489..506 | 1.55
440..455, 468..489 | 1.24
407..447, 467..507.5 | 1.78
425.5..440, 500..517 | 1.80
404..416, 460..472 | 1.43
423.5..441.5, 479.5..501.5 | 2.00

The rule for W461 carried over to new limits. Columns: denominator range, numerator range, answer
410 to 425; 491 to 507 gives 1.97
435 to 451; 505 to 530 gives 1.19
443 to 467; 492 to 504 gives 1.11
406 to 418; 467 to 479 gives 1.56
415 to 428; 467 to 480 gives 2.21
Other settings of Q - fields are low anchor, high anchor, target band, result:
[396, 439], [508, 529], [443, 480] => -0.242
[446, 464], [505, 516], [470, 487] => -0.144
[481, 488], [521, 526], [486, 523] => 0.055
